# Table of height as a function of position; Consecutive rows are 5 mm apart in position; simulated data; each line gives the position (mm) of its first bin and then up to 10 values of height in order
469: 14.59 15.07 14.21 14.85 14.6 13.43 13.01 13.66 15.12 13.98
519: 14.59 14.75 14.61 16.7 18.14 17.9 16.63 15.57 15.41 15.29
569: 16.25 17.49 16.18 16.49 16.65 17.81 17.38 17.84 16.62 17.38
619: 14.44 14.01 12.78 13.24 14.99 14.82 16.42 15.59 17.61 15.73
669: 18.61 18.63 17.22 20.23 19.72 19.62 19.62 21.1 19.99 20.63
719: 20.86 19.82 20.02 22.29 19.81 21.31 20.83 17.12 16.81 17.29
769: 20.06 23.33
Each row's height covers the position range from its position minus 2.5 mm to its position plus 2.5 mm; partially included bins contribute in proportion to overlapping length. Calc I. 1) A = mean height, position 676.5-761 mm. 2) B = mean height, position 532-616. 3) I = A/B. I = 1.18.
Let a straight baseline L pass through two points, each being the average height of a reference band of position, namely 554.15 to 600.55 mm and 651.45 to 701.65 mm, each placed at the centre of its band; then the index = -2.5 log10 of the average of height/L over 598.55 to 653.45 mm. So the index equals 0.130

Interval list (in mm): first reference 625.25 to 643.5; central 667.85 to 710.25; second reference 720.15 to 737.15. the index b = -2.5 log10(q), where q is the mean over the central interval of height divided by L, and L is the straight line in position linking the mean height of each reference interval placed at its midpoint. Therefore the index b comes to -0.095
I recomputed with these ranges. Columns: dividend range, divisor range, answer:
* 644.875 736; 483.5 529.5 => 1.34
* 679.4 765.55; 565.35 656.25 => 1.24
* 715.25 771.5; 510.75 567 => 1.25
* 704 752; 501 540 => 1.37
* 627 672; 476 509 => 1.11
